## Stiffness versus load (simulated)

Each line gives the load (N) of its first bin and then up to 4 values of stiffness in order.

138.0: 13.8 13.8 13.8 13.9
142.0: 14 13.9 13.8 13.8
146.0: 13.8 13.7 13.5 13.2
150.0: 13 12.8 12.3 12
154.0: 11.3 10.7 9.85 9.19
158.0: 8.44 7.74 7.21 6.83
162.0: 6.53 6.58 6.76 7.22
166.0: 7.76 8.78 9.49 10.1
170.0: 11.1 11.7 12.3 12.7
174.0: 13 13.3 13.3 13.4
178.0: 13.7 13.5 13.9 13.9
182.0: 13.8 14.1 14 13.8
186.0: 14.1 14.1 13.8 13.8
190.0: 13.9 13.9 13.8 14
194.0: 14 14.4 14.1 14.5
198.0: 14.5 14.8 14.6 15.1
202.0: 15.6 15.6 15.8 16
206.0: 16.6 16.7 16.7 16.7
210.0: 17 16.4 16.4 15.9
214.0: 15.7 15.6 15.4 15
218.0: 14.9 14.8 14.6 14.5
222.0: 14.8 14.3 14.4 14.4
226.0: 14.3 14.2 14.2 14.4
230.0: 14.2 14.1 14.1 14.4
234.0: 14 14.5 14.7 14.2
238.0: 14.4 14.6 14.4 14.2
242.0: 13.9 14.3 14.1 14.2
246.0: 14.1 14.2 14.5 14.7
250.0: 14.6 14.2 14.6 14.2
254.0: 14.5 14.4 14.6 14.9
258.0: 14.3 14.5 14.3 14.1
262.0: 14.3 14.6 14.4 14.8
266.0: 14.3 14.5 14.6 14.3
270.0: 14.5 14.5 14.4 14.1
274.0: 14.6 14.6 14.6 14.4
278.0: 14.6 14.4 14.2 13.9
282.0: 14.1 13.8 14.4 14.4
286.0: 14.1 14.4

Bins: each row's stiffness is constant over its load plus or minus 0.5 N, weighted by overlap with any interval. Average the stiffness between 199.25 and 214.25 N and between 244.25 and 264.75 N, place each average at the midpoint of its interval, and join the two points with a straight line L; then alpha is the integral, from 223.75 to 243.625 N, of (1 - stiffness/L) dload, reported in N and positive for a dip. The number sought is 1.09 N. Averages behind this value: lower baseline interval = 16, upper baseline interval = 14.4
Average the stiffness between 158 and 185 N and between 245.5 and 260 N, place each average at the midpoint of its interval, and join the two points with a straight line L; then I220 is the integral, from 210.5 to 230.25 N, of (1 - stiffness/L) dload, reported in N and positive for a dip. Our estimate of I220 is -2.9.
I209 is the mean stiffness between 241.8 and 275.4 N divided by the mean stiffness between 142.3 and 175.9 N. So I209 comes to 1.34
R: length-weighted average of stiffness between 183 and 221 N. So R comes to 15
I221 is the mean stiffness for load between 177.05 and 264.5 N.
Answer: 14.6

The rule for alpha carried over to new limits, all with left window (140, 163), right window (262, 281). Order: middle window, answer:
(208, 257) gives -4.67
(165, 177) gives 0.74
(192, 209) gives -3.44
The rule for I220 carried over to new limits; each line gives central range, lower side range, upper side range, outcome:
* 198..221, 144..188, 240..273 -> -4.97 N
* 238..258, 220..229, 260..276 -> 0.06 N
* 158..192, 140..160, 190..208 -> 5.34 N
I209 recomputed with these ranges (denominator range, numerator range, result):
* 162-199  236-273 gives 1.15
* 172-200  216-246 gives 1.04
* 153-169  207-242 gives 1.76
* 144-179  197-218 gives 1.45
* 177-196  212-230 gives 1.07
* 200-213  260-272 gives 0.89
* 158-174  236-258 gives 1.60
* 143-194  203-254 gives 1.26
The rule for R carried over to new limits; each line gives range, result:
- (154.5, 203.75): 12.1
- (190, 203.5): 14.5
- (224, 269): 14.4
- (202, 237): 15.1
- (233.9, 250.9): 14.3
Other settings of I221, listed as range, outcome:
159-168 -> 7.36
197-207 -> 15.4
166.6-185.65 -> 12.7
